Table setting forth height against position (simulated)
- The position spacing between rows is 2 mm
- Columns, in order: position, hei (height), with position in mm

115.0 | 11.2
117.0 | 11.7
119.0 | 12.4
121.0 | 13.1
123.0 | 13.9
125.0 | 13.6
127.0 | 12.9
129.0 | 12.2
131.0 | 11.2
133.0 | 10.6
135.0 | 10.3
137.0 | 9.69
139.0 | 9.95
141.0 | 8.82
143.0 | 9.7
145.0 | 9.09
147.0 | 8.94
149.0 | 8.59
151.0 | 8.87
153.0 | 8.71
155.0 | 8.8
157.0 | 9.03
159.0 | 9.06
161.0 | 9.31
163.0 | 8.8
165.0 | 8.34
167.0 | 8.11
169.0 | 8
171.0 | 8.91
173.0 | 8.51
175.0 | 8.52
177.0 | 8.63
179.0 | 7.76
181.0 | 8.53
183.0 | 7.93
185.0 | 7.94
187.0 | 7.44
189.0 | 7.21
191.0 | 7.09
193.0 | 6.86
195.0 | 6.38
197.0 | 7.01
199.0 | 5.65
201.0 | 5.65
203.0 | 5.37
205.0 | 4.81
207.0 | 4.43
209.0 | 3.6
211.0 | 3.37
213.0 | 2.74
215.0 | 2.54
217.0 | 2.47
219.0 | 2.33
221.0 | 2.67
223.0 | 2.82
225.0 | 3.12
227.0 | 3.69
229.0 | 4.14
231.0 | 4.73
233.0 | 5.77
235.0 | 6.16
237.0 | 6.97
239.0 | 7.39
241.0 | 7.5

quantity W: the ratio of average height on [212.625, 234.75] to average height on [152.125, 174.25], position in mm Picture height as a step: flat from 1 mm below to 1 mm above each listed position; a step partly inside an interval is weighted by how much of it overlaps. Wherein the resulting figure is 0.40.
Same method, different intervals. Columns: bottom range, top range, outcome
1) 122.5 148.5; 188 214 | 0.50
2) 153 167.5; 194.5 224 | 0.46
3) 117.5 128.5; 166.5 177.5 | 0.65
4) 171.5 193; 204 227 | 0.40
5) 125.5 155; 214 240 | 0.42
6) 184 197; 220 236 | 0.58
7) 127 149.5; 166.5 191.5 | 0.80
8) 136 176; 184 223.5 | 0.56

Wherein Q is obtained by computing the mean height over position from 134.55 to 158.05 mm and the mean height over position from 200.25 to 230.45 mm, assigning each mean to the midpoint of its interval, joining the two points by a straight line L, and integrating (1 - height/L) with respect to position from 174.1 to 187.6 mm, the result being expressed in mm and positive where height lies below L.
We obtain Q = -3.7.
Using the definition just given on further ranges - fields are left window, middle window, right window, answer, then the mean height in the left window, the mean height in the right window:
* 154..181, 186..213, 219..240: 4.02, 8.6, 4.63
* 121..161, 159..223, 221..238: 8.27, 10.3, 4.56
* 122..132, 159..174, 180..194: 1.19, 12.8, 7.57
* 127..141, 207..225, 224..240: 9.45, 10.7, 5.25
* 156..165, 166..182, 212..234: -1.31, 8.97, 3.37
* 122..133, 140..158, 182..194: 2.97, 12.6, 7.41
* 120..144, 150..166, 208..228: -0.17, 11.3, 2.94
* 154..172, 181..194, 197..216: -2.52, 8.71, 4.39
